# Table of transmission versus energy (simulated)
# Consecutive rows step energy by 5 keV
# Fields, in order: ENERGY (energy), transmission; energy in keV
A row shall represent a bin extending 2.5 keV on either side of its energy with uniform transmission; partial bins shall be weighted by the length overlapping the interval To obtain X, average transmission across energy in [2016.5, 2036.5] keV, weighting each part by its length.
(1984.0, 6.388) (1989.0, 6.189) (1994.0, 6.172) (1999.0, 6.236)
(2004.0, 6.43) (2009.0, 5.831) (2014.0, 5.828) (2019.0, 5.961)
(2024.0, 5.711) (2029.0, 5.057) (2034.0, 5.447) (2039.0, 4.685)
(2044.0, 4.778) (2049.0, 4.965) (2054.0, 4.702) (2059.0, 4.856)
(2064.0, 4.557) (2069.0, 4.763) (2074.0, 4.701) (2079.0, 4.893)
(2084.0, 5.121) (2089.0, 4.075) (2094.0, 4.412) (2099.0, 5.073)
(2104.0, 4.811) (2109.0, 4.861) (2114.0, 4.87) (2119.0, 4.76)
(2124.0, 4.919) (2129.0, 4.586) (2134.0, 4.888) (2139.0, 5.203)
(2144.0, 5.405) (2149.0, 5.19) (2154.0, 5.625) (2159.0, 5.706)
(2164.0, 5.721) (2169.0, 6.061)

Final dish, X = 5.54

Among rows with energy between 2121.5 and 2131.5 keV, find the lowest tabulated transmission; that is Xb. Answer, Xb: 4.586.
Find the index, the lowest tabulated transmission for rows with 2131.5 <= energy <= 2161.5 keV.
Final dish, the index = 4.888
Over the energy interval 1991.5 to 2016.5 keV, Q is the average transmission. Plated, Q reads 6.1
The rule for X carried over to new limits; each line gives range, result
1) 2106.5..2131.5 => 4.8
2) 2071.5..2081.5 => 4.8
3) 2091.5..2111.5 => 4.79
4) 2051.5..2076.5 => 4.72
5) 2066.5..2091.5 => 4.71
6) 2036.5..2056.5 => 4.78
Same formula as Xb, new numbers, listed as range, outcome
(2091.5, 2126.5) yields 4.412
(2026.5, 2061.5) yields 4.685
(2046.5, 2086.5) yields 4.557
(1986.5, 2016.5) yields 5.828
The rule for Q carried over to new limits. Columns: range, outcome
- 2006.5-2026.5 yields 5.83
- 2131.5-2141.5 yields 5.05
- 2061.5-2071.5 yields 4.66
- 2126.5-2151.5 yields 5.05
